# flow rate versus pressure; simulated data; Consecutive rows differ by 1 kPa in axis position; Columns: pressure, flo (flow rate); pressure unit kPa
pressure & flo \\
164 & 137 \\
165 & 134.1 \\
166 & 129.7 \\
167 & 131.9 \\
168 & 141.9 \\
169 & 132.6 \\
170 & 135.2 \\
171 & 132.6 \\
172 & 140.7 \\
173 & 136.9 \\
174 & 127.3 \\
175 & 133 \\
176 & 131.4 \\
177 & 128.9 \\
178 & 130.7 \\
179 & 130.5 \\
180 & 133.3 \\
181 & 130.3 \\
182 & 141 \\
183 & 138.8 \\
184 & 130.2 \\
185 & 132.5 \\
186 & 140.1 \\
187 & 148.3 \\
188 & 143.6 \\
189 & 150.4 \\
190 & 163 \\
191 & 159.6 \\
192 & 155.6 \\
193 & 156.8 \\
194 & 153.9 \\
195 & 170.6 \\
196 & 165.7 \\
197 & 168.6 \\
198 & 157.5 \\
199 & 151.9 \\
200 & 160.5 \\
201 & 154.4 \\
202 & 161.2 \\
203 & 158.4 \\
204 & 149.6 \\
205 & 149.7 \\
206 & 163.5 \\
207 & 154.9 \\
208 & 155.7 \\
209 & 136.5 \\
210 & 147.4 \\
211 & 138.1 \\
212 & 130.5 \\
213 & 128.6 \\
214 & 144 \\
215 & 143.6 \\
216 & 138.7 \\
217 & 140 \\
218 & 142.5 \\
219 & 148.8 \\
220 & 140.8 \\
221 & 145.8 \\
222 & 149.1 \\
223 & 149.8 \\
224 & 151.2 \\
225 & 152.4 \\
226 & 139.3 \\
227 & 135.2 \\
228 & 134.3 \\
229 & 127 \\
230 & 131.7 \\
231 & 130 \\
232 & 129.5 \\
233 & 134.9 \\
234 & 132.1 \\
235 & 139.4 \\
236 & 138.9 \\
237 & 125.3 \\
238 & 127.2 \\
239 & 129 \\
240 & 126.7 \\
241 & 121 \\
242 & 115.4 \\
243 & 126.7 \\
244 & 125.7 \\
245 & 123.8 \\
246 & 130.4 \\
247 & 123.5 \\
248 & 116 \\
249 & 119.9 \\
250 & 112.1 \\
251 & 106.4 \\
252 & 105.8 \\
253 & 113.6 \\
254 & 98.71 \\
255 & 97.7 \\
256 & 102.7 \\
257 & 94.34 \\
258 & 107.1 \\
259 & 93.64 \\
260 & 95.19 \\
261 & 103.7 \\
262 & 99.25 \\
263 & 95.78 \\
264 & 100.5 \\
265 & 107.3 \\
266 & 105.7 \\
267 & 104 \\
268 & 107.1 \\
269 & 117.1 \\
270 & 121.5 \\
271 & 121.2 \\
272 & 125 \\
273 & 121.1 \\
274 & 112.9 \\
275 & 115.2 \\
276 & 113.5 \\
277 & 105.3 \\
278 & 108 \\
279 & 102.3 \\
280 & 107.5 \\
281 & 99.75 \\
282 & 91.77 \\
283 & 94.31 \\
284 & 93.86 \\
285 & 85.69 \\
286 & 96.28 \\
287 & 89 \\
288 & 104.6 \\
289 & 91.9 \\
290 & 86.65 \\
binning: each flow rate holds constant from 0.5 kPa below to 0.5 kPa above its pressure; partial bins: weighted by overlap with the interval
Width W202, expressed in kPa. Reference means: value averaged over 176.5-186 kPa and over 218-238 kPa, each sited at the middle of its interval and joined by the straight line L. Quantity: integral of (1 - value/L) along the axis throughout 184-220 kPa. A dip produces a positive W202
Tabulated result -3.8 kPa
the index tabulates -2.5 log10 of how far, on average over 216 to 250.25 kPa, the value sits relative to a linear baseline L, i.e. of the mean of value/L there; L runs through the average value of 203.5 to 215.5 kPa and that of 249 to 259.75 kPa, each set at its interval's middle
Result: -0.08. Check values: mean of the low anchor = 145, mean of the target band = 133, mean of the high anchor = 104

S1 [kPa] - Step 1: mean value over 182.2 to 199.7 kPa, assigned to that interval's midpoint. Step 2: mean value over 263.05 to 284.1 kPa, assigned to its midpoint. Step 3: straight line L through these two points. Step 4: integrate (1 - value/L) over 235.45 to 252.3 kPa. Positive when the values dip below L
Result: 0.3 kPa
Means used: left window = 152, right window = 108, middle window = 122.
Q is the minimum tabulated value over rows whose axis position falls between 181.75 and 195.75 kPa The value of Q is 130.2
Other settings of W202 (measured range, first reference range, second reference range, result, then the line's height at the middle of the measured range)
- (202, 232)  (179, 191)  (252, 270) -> -4.3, 125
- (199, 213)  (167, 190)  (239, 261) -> -2.5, 127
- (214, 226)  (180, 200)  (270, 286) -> -0.9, 135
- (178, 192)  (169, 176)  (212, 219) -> -0.6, 136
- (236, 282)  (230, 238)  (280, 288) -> 0.5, 114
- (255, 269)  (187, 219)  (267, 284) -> 1.9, 117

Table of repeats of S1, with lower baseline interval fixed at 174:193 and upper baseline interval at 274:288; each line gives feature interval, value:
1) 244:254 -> -0.2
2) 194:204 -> -2.0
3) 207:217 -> -1.0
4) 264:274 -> -0.8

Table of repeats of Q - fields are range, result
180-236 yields 127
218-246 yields 115.4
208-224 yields 128.6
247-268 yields 93.64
